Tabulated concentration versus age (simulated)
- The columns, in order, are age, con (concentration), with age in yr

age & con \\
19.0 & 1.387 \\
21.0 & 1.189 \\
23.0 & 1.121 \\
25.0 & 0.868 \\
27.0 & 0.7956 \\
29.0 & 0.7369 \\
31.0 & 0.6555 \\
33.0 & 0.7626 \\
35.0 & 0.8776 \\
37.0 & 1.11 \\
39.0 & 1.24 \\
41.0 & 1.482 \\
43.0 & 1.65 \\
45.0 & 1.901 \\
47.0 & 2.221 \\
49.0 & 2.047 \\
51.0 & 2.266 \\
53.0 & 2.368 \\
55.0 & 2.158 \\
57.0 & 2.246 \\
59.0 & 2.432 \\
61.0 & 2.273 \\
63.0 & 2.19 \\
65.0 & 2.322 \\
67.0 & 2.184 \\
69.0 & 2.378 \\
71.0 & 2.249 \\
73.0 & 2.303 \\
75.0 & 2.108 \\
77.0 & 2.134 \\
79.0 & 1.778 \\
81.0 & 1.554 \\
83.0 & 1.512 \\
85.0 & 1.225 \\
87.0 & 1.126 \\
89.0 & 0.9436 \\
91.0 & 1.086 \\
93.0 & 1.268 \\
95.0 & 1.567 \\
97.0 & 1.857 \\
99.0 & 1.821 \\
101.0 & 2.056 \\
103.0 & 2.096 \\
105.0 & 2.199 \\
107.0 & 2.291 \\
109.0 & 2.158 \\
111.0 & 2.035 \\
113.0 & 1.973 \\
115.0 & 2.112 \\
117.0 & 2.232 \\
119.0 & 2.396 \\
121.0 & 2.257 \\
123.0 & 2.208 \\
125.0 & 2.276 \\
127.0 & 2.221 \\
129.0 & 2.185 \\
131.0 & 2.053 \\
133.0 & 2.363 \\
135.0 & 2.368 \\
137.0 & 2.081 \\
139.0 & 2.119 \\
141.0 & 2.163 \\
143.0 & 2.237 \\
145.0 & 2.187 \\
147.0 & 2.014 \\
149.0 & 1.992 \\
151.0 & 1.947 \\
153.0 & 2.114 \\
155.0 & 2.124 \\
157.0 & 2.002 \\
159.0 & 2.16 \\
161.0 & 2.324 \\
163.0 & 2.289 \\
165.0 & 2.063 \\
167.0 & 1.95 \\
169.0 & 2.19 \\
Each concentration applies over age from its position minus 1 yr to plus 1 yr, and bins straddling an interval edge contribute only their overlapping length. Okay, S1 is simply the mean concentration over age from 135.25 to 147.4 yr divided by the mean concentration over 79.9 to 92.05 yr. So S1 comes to 1.73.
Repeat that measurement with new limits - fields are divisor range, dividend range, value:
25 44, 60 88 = 1.90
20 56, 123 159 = 1.52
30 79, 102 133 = 1.15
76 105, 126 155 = 1.35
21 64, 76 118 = 1.11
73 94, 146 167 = 1.39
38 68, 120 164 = 1.05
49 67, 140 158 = 0.92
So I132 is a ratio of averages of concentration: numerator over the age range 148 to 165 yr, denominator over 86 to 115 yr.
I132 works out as 1.2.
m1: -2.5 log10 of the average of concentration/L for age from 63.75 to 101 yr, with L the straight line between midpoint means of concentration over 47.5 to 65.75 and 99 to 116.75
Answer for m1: 0.24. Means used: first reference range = 2.25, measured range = 1.76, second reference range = 2.1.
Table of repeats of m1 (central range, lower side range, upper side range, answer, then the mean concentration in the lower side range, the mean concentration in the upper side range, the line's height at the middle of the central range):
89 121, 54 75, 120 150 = 0.154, 2.27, 2.18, 2.22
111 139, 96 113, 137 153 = -0.063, 2.06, 2.09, 2.08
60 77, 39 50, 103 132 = -0.165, 1.8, 2.18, 1.93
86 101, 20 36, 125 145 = 0.190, 0.876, 2.2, 1.69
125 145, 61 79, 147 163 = -0.038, 2.21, 2.1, 2.13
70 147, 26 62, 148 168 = -0.041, 1.62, 2.1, 1.89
